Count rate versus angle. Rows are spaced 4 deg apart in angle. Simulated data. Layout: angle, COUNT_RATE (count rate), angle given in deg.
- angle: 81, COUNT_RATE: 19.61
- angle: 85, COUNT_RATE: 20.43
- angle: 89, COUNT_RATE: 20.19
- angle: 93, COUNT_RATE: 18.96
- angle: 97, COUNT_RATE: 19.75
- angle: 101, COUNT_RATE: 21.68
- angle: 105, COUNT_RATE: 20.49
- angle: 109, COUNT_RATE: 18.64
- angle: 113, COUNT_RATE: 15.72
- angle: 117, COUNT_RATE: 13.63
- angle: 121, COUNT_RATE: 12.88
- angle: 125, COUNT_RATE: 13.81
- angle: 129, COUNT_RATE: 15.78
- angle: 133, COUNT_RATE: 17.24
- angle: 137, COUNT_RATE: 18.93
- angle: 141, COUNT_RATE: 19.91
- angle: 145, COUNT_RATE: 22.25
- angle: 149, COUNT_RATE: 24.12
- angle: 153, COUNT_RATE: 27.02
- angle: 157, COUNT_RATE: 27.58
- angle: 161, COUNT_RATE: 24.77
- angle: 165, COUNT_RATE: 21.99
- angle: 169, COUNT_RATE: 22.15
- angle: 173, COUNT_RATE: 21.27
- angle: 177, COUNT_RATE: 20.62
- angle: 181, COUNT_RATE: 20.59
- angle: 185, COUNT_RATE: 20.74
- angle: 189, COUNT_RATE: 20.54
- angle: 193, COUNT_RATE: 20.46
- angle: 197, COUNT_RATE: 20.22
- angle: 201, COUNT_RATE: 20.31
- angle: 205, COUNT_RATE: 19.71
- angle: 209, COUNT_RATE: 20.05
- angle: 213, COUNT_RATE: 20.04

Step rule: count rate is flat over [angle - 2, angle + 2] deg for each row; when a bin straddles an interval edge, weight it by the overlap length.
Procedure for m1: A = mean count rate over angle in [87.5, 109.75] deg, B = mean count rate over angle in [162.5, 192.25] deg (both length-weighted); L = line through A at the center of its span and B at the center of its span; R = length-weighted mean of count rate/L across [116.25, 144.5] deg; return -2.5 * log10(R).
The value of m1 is 0.24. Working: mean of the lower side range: 20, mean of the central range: 16.5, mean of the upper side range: 21.2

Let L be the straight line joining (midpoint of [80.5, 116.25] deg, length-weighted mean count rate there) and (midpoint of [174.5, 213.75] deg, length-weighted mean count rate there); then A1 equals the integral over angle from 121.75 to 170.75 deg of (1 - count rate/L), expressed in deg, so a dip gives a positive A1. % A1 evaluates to -3.05 deg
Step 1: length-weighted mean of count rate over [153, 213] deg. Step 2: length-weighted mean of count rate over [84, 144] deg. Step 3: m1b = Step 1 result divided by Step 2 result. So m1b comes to 1.2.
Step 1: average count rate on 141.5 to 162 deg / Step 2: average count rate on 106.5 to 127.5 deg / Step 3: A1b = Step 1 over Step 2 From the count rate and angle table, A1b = 1.64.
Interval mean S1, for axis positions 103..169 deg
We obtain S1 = 19.7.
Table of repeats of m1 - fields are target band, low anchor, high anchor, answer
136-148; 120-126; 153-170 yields -0.10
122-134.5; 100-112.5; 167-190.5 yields 0.29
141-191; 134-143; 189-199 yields -0.15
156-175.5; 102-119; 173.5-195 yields -0.18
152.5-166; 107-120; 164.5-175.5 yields -0.23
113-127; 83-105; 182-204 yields 0.42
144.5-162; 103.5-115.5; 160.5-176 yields -0.20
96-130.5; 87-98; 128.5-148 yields 0.16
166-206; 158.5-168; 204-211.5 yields 0.05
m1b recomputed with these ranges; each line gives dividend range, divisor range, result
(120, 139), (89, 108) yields 0.79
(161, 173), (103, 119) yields 1.31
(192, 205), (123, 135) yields 1.30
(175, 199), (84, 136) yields 1.17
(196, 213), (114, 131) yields 1.42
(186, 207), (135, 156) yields 0.89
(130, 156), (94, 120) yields 1.19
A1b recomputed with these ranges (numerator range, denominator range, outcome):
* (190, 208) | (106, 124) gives 1.31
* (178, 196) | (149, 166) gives 0.81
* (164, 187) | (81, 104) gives 1.05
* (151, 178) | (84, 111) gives 1.19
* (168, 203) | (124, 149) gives 1.11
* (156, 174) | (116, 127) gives 1.75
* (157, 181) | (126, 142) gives 1.28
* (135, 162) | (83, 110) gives 1.17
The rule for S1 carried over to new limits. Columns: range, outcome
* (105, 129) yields 15.5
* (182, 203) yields 20.5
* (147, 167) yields 25.1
